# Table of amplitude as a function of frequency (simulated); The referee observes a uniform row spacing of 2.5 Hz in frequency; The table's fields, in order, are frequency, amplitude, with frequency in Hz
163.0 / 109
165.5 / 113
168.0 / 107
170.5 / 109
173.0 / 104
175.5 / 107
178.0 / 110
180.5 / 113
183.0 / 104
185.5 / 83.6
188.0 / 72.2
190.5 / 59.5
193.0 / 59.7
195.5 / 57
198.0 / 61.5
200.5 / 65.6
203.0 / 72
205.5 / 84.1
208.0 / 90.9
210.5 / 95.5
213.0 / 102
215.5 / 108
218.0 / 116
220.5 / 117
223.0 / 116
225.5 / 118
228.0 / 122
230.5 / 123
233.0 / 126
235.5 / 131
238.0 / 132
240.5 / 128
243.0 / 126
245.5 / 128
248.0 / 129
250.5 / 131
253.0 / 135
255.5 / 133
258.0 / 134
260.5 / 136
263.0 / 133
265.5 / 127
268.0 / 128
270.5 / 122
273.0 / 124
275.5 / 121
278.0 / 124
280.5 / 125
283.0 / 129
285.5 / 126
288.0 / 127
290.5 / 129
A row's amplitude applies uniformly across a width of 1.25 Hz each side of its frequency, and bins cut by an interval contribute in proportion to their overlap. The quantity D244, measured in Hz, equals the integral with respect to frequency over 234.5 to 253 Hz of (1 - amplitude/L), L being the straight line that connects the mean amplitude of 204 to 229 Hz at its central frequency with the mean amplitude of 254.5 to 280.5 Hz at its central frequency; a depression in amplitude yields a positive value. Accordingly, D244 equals -1.8 Hz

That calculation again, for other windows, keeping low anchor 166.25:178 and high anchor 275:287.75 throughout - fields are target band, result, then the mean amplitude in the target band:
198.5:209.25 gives 3.4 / 77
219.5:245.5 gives -1.5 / 124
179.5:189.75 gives 1.7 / 91.1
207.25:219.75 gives 1.2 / 104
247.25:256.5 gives -0.9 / 132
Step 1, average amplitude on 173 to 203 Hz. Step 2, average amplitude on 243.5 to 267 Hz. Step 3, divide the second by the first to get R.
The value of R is 1.61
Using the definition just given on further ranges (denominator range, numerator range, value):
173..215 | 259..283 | 1.50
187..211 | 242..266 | 1.85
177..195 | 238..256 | 1.54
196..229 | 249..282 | 1.33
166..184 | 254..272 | 1.21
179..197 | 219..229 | 1.50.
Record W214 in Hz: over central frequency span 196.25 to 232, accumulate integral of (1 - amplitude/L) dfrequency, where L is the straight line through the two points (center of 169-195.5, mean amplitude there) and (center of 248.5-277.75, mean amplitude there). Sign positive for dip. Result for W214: 2.6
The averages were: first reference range 90.7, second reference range 129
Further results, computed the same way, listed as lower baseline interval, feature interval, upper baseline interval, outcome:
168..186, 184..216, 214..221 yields 9.48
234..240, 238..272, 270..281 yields -0.75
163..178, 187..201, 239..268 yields 6.40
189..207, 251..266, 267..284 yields -2.90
